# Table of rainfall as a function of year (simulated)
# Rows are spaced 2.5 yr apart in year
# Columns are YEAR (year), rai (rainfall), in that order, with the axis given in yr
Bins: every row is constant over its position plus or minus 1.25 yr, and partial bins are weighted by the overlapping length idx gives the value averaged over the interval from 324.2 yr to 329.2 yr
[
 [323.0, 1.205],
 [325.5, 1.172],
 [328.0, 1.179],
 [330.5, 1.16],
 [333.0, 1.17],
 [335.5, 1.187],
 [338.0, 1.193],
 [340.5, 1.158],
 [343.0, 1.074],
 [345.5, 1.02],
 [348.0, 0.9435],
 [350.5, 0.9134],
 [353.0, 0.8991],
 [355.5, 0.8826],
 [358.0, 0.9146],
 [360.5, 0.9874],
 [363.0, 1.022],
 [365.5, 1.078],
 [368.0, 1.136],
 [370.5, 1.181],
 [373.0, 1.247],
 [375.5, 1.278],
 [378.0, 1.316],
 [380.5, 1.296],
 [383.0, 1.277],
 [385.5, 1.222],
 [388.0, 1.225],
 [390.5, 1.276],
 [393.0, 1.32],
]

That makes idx 1.18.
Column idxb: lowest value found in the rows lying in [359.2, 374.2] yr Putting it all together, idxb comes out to 0.9874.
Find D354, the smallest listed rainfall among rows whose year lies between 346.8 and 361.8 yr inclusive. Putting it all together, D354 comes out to 0.8826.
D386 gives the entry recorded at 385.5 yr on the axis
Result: 1.222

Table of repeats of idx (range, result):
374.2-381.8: 1.3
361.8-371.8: 1.11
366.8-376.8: 1.21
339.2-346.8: 1.08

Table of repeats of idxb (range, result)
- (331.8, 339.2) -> 1.17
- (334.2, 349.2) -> 0.9435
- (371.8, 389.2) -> 1.222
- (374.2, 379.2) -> 1.278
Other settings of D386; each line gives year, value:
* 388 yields 1.225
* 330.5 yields 1.16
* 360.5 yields 0.9874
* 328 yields 1.179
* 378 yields 1.316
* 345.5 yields 1.02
